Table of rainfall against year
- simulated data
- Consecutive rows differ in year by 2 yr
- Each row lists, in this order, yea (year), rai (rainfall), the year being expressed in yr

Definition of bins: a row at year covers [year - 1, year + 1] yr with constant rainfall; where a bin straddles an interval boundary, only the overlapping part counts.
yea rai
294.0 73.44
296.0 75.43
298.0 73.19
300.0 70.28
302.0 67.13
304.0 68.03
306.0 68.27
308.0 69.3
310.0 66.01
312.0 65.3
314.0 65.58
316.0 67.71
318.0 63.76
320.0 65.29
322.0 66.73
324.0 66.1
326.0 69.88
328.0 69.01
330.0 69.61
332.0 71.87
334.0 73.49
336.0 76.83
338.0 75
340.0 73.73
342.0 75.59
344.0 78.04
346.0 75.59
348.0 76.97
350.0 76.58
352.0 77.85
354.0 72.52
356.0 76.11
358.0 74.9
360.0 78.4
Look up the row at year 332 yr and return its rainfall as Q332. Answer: 71.87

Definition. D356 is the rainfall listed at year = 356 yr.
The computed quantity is 76.11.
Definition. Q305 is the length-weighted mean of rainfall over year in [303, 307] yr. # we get 68.2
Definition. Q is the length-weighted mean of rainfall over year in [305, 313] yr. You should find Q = 67.2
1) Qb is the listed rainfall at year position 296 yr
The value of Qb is 75.43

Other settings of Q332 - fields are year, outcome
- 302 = 67.13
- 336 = 76.83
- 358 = 74.9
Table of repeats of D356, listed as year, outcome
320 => 65.29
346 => 75.59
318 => 63.76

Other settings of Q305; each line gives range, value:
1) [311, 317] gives 66.2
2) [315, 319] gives 65.7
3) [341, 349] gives 76.5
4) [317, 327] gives 66.4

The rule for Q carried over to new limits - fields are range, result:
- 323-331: 68.7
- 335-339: 75.9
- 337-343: 74.8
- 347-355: 76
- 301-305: 67.6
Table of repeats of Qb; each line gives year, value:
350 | 76.58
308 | 69.3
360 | 78.4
